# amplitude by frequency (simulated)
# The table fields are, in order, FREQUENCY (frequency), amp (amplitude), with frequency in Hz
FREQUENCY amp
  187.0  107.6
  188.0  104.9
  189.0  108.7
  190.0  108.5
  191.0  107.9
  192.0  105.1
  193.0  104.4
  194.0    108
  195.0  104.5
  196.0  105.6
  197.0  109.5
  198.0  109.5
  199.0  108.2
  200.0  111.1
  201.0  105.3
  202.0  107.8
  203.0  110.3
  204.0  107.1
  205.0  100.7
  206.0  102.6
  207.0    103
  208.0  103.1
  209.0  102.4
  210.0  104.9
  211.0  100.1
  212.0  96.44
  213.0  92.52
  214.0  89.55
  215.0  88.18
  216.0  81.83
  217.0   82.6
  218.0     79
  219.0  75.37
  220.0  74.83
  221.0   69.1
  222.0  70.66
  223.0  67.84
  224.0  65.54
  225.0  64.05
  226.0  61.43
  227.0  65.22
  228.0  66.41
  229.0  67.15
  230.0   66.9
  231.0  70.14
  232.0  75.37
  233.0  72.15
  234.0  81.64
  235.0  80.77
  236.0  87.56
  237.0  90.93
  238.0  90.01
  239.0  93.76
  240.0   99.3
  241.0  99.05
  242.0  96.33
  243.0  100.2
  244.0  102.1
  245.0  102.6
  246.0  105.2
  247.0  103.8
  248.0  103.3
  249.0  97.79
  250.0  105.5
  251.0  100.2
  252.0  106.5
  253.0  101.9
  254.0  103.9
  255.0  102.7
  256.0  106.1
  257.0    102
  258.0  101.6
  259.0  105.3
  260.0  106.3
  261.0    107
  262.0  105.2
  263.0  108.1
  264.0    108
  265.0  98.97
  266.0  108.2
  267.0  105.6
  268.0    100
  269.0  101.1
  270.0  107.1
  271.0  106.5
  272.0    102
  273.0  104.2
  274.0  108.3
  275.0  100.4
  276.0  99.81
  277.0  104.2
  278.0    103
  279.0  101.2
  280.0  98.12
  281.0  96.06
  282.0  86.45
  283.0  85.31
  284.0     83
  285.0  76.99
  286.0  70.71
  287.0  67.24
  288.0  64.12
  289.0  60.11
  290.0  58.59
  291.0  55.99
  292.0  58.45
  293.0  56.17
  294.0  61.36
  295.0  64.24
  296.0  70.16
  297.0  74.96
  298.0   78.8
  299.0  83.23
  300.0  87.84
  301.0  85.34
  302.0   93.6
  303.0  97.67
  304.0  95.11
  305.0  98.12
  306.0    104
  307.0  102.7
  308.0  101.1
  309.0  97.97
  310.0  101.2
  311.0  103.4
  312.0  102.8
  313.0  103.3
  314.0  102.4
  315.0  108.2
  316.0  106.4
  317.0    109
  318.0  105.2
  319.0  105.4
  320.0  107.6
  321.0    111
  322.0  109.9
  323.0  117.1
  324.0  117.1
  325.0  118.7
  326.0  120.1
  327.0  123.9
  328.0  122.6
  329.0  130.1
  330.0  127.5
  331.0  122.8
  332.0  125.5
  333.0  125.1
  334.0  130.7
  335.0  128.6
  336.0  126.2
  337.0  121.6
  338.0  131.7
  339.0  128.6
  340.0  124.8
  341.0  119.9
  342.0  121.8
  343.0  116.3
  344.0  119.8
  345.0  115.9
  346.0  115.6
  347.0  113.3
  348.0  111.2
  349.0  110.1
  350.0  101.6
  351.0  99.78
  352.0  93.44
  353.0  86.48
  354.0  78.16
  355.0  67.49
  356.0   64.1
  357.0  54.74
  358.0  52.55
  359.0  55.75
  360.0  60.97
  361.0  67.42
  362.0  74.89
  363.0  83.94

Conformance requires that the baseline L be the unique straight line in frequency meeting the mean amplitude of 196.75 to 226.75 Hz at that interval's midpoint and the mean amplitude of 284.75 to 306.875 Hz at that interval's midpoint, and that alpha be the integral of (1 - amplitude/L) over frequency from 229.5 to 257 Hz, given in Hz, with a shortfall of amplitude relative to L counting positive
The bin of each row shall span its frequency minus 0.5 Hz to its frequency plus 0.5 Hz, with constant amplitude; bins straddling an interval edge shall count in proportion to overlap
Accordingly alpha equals -2.9 Hz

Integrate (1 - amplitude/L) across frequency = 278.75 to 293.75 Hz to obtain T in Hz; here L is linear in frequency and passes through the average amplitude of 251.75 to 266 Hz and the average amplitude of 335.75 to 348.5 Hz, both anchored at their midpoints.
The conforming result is 4.89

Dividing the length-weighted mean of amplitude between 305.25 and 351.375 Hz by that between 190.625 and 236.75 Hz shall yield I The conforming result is 1.28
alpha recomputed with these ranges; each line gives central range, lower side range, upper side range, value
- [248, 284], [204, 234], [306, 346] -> -2.1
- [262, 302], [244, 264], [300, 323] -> 6.2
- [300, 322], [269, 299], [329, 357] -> -1.3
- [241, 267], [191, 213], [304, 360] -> 0.6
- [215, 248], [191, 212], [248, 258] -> 7.0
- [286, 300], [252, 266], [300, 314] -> 4.7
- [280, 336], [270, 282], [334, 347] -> 8.0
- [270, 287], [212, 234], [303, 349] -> 0.1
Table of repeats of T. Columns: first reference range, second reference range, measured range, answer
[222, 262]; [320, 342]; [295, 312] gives 3.2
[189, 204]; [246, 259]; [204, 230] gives 5.6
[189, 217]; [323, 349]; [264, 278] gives 1.1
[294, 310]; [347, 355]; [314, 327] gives -2.8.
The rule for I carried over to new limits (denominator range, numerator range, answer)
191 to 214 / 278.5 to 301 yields 0.72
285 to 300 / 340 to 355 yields 1.59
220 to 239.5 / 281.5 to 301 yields 0.96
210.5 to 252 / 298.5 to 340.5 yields 1.30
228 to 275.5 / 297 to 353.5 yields 1.13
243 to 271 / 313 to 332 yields 1.10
